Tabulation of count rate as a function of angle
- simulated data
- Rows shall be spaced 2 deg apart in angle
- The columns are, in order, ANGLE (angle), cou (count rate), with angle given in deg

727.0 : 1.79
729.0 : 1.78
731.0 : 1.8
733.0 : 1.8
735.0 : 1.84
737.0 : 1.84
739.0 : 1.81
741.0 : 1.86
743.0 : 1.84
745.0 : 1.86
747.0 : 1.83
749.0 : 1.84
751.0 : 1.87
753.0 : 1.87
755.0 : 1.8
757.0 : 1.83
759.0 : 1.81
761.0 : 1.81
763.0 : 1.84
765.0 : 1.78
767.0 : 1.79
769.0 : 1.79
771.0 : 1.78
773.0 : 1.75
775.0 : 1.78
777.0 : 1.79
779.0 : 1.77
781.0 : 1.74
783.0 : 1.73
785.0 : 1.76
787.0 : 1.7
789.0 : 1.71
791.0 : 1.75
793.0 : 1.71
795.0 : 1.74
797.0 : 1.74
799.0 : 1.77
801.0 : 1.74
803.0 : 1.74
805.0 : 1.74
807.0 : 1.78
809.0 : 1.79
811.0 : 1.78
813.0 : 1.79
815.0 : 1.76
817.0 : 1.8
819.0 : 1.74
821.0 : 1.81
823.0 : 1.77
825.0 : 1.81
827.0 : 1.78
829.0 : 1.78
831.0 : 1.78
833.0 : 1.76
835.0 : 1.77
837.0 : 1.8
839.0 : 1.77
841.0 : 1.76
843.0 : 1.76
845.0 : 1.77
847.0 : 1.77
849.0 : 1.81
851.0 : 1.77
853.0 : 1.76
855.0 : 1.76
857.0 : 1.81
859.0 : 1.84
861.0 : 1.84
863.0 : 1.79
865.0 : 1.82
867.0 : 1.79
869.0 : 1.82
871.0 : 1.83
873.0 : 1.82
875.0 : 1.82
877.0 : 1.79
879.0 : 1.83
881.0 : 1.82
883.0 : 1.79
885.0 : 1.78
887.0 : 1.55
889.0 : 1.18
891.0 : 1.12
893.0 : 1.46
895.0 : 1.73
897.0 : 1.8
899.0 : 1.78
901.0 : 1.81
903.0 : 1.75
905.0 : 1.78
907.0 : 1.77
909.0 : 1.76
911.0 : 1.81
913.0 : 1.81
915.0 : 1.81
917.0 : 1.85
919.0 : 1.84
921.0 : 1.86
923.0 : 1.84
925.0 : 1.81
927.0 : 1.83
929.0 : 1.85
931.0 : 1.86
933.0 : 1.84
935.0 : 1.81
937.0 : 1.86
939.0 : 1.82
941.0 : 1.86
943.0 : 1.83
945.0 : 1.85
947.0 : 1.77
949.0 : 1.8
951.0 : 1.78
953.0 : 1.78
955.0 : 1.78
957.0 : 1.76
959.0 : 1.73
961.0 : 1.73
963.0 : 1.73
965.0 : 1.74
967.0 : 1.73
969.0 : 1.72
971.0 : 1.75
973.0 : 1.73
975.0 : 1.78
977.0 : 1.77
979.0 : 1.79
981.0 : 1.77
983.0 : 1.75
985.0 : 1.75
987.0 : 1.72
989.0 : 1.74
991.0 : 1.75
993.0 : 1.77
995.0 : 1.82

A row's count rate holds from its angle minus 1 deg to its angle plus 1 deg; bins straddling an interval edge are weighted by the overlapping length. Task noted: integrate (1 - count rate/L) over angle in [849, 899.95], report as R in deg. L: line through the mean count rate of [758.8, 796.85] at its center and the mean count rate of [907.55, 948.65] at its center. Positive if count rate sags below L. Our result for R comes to 2.2 deg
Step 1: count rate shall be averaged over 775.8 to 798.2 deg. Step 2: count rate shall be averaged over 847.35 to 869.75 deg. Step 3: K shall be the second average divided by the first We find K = 1.0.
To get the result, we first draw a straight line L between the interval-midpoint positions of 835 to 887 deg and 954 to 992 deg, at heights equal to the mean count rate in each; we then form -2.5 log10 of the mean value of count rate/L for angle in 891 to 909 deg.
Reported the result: 0.046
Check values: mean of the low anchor 1.79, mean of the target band 1.7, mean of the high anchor 1.75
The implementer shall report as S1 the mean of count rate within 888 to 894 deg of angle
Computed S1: 1.25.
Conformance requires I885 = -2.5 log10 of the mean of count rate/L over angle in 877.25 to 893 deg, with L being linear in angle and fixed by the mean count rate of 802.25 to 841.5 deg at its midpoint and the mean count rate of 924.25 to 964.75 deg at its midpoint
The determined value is 0.13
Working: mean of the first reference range 1.78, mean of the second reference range 1.8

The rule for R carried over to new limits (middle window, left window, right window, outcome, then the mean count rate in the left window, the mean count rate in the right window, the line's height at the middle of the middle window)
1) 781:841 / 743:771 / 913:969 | 1.9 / 1.82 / 1.8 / 1.82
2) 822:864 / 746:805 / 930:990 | -0.2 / 1.78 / 1.78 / 1.78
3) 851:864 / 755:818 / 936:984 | -0.2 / 1.77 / 1.78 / 1.77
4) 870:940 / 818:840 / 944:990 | 0.5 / 1.78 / 1.76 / 1.77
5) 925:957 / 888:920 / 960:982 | -1.8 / 1.69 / 1.75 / 1.72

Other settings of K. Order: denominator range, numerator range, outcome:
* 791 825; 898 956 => 1.03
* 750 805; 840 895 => 0.97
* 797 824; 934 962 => 1.02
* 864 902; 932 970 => 1.05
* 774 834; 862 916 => 0.98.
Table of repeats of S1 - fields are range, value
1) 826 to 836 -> 1.77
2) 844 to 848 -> 1.77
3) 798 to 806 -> 1.75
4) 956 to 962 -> 1.74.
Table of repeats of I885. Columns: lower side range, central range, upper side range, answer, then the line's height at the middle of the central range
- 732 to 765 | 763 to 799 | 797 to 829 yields 0.028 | 1.8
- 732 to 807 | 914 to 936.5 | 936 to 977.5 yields -0.035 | 1.78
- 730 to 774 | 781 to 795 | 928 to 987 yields 0.052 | 1.81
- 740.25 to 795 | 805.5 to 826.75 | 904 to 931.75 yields 0.011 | 1.8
